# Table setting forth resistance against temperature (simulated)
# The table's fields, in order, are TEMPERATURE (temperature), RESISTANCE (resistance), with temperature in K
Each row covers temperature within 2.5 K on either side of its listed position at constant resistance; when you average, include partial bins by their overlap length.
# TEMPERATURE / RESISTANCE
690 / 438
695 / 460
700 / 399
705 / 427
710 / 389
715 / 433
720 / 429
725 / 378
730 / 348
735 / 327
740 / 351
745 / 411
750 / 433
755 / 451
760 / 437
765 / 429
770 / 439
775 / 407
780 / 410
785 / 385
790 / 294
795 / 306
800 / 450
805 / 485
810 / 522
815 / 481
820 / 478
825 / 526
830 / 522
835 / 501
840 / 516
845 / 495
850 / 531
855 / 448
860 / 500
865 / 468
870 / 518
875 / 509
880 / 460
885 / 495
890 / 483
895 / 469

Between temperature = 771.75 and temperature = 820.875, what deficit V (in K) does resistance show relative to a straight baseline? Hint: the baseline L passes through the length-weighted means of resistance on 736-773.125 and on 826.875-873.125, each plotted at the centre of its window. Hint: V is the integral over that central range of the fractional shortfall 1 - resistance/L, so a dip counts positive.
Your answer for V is 3.7 K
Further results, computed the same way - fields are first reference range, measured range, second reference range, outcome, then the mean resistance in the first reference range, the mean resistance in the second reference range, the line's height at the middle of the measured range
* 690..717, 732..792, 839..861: 7.15 K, 423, 497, 452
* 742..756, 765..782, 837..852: 1.07 K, 427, 513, 449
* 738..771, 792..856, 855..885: -2.62 K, 422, 488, 462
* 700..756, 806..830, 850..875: -2.25 K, 397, 491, 460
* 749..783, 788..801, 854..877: 3.09 K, 429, 491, 446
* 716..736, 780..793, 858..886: 2.23 K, 378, 491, 425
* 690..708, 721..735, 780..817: 2.03 K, 429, 416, 425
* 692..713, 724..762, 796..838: 4.50 K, 420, 489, 444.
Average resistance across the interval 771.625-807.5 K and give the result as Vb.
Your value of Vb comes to 392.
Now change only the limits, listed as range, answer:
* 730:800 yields 391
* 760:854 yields 454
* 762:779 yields 424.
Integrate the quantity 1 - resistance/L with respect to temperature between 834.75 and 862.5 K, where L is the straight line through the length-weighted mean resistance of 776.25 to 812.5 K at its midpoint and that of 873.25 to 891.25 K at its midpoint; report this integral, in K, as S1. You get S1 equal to -2.6 K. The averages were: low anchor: 407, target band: 498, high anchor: 486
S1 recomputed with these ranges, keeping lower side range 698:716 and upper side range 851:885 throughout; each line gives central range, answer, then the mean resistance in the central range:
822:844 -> -2.0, 514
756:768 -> 0.0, 436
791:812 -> 1.3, 428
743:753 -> 0.1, 424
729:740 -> 2.2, 339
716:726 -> 0.1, 412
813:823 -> -0.4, 482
